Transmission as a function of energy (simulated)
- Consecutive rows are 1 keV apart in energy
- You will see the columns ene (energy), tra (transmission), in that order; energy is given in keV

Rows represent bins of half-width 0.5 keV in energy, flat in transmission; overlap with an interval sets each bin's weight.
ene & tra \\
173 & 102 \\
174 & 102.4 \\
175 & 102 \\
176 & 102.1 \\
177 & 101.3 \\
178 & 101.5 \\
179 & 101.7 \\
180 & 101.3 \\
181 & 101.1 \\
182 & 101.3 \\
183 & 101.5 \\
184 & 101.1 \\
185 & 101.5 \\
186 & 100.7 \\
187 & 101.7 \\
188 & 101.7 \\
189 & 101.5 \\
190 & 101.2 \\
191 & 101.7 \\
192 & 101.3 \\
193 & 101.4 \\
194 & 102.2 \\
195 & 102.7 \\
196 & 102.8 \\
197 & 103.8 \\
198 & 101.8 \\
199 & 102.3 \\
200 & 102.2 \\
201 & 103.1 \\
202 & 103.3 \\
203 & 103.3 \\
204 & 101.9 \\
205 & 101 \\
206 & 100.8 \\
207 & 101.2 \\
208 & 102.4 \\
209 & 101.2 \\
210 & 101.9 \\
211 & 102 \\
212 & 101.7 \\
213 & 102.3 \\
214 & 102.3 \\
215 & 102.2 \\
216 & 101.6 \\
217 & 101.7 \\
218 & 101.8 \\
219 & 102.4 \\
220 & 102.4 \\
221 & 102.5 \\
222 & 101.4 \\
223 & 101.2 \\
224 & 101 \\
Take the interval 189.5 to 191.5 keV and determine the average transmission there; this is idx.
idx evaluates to 101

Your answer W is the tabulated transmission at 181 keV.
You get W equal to 101.1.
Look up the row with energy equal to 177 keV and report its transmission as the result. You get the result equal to 101.3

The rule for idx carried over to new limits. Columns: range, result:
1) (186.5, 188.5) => 102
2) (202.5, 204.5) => 103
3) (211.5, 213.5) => 102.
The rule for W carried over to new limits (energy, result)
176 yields 102.1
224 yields 101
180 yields 101.3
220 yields 102.4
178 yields 101.5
